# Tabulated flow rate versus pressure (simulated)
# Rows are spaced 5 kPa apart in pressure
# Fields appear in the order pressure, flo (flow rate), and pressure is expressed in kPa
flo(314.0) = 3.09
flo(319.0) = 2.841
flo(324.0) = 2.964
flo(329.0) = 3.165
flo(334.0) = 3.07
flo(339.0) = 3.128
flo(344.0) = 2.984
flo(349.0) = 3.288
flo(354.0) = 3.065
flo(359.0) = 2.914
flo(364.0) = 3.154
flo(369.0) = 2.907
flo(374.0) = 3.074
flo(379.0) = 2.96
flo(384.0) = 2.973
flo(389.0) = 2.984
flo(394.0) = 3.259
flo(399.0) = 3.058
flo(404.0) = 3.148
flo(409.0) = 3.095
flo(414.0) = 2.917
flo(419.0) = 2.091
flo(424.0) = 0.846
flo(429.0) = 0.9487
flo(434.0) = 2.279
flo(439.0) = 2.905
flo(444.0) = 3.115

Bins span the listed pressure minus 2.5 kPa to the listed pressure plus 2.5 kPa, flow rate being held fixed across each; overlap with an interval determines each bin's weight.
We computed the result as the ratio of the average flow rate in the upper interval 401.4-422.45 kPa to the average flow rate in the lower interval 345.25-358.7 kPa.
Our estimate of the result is 0.9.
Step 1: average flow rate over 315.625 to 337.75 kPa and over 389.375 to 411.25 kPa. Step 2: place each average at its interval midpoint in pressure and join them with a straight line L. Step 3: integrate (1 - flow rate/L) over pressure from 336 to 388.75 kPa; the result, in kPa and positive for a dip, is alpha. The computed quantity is 0.48 kPa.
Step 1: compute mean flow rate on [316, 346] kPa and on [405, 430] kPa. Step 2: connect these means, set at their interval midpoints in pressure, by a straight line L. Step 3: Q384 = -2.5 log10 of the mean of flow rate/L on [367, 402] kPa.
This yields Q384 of -0.23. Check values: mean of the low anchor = 3.03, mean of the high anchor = 2.11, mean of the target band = 3.03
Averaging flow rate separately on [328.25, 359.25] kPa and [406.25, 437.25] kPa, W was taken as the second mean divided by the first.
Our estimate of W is 0.7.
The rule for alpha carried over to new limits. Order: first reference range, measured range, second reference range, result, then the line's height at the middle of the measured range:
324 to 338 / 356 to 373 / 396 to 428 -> -1.0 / 2.83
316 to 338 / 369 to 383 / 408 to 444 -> -2.1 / 2.61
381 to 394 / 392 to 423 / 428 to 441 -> -1.8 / 2.65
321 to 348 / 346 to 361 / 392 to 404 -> 0.0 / 3.1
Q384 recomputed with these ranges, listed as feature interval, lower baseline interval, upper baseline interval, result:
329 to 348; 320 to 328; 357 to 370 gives -0.037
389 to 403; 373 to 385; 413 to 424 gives -0.202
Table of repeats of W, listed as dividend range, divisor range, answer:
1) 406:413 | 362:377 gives 1.01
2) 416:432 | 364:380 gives 0.46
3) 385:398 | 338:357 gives 1.00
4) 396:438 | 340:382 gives 0.77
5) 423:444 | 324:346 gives 0.64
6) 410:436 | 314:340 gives 0.62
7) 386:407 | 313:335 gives 1.03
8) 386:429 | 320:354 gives 0.84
